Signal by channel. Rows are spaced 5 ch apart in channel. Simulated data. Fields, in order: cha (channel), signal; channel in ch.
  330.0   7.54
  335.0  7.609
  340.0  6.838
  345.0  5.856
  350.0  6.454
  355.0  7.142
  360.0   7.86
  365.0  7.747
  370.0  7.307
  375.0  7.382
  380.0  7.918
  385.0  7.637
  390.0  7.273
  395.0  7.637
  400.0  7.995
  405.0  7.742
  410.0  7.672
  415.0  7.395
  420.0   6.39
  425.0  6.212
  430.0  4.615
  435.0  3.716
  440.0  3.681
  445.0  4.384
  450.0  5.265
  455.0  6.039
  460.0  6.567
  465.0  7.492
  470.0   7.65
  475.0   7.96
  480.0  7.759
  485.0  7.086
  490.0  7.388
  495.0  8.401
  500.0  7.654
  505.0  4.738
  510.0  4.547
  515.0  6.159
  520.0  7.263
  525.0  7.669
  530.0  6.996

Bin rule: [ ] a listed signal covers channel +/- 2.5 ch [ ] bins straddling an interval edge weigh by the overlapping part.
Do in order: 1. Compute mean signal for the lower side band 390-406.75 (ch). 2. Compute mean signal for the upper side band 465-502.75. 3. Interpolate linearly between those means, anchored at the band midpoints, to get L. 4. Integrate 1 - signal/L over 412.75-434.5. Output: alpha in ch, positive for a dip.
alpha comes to 5.0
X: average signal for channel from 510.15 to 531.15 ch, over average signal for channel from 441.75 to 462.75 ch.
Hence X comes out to 1.2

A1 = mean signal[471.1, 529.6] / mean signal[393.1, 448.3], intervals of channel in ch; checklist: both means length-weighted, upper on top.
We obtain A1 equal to 1.14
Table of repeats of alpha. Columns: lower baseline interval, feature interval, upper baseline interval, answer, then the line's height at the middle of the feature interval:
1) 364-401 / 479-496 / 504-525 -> -3.4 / 6.31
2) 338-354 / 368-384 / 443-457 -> -3.8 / 6.09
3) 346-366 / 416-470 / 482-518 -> 9.7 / 6.82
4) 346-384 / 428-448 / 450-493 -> 8.6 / 7.21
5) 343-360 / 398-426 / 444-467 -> -4.3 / 6.31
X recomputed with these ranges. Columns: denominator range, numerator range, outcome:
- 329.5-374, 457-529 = 0.98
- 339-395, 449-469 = 0.90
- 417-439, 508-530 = 1.26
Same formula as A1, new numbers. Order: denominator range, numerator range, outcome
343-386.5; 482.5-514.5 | 0.91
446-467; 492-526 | 1.07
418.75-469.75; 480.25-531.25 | 1.24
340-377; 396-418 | 1.08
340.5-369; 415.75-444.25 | 0.72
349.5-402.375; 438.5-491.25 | 0.87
